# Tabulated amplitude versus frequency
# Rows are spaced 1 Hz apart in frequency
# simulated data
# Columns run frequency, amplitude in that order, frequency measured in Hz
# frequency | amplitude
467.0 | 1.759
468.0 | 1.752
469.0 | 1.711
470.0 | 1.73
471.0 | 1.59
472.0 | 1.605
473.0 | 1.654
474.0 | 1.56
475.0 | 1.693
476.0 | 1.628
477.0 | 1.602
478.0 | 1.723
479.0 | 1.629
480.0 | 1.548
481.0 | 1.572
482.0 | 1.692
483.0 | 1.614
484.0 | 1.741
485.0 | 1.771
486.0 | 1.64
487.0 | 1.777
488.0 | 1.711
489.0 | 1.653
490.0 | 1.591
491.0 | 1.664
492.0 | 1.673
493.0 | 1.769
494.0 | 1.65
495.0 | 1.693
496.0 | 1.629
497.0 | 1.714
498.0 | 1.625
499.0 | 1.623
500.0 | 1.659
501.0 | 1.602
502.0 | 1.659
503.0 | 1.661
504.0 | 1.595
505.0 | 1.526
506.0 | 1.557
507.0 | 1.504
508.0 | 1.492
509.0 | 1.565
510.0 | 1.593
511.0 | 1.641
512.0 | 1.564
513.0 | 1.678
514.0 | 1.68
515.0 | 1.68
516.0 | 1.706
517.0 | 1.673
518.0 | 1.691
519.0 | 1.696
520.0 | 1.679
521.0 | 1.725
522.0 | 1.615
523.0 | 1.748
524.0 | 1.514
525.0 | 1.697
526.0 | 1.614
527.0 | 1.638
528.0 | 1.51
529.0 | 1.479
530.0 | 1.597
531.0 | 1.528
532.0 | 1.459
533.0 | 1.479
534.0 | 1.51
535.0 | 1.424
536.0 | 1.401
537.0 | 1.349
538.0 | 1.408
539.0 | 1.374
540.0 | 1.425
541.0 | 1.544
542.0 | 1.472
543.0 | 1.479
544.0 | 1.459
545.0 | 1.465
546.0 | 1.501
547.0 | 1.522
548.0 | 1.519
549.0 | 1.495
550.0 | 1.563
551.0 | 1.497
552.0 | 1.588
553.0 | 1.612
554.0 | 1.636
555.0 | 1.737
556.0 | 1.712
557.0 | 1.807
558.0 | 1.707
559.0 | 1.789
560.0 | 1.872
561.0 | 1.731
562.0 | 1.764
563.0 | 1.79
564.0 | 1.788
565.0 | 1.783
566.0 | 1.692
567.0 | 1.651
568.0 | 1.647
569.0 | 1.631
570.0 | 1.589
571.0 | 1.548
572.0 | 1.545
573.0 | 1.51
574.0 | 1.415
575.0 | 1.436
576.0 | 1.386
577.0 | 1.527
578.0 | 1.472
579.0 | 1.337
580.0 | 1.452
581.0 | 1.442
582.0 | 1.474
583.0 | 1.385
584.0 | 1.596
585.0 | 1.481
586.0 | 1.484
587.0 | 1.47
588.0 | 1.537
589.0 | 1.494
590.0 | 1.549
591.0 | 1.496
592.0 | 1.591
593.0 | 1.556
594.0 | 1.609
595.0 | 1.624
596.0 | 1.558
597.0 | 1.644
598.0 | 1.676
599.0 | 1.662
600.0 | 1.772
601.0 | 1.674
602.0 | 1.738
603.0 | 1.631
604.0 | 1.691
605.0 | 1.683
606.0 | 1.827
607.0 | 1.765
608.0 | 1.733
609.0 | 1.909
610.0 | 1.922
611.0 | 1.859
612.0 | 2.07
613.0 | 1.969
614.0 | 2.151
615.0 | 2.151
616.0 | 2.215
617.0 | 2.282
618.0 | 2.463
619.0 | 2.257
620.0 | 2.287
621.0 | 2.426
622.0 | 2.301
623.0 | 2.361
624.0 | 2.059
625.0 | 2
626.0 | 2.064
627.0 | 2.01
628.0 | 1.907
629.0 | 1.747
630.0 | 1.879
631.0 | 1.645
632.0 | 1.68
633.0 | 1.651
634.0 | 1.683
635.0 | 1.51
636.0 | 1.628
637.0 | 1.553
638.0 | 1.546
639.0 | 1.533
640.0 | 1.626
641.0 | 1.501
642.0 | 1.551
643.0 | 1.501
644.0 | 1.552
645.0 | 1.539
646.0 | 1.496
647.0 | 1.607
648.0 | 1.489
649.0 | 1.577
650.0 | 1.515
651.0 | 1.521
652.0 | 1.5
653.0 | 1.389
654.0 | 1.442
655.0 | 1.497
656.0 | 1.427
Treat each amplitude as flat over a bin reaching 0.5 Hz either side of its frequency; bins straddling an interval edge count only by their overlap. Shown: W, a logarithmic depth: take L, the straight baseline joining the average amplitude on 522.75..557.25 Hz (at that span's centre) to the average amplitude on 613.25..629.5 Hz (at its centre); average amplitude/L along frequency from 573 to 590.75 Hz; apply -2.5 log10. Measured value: 0.255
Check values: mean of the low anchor 1.53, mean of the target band 1.47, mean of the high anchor 2.16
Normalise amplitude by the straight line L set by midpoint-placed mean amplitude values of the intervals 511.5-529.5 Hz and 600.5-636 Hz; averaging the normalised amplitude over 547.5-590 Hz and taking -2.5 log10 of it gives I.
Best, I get 0.13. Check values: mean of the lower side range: 1.64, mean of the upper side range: 1.94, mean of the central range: 1.59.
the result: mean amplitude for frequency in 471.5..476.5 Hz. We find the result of 1.63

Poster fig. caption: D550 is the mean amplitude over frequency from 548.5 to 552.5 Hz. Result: 1.54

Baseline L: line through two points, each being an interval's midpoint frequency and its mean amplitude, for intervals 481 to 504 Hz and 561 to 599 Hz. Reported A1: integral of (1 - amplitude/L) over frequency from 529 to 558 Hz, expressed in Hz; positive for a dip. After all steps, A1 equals 1.5 Hz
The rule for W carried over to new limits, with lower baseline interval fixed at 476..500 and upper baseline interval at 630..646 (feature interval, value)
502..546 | 0.058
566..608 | 0.029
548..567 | -0.042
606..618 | -0.250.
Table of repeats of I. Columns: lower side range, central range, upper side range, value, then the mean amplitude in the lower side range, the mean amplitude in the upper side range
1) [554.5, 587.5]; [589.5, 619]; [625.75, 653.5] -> -0.13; 1.6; 1.62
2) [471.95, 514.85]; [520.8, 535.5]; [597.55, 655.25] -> 0.08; 1.64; 1.79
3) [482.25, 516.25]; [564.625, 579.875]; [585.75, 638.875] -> 0.14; 1.64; 1.82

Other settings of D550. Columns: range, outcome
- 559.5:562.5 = 1.79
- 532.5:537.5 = 1.43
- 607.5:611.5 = 1.86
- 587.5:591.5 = 1.52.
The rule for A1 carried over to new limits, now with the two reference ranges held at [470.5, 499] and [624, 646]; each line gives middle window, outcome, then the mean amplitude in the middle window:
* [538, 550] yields 1.4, 1.48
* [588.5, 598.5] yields 0.6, 1.58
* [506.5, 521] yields 0.2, 1.63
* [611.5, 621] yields -3.0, 2.22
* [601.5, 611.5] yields -0.6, 1.78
